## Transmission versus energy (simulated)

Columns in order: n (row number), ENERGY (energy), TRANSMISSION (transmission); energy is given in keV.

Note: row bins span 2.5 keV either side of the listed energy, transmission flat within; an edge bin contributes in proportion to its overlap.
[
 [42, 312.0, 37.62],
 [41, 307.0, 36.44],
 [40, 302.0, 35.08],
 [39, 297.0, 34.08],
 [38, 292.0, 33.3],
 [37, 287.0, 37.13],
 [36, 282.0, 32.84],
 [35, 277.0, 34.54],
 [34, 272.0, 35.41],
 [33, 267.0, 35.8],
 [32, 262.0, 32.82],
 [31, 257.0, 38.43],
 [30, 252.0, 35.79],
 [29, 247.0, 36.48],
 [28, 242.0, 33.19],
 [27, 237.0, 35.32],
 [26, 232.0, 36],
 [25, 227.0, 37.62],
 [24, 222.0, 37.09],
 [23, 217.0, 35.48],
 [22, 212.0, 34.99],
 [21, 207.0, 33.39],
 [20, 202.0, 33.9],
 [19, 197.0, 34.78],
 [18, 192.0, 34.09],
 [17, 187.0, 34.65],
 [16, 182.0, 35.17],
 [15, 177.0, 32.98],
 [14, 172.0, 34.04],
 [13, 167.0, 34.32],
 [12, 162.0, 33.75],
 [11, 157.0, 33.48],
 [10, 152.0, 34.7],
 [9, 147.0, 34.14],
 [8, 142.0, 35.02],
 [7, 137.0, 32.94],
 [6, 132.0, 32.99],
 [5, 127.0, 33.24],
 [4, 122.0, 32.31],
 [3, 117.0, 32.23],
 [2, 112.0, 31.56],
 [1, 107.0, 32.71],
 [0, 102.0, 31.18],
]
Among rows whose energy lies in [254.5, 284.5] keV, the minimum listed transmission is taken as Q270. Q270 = 32.82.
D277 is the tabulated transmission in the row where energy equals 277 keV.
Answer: 34.54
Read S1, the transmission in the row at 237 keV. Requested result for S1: 35.32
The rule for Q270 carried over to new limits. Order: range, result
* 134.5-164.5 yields 32.94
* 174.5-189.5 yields 32.98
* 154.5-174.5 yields 33.48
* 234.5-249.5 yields 33.19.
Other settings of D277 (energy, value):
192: 34.09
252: 35.79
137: 32.94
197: 34.78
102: 31.18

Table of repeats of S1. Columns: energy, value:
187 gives 34.65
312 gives 37.62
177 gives 32.98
